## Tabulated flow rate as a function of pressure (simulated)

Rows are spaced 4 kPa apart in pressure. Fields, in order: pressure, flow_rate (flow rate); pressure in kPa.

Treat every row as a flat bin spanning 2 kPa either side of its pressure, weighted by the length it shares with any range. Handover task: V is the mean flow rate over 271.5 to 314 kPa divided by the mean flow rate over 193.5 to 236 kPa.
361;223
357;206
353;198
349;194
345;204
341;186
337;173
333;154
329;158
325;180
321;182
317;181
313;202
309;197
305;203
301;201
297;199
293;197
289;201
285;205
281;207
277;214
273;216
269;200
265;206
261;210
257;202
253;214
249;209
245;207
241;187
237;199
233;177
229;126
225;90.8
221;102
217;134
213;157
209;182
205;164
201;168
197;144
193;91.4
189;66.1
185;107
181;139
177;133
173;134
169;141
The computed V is 1.4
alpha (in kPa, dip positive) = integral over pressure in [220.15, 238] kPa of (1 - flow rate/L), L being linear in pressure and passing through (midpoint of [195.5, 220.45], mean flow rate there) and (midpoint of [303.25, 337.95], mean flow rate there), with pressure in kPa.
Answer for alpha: 2.49 kPa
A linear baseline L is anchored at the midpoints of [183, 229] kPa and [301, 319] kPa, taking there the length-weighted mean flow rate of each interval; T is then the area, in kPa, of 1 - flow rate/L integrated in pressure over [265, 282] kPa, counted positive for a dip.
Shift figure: -3.6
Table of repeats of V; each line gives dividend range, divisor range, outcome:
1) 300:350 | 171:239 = 1.36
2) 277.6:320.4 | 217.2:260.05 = 1.17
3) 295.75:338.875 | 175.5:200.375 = 1.59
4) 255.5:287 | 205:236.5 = 1.45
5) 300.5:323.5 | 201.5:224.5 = 1.33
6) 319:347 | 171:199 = 1.52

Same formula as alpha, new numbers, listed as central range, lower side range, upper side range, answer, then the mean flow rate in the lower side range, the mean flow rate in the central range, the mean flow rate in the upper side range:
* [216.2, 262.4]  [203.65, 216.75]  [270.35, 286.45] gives 3.2 kPa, 163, 172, 210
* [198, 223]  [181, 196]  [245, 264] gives -3.4 kPa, 98.7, 151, 208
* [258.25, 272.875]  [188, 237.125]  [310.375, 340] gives -4.7 kPa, 138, 207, 177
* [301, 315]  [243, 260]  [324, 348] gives -1.0 kPa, 208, 201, 176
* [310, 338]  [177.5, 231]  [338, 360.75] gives 1.4 kPa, 129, 177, 198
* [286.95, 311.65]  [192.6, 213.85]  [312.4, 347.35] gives -3.7 kPa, 155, 200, 179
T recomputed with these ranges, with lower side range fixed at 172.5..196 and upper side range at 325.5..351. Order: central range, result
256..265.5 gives -4.0 kPa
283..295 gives -3.4 kPa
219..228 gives 2.0 kPa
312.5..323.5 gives -1.1 kPa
